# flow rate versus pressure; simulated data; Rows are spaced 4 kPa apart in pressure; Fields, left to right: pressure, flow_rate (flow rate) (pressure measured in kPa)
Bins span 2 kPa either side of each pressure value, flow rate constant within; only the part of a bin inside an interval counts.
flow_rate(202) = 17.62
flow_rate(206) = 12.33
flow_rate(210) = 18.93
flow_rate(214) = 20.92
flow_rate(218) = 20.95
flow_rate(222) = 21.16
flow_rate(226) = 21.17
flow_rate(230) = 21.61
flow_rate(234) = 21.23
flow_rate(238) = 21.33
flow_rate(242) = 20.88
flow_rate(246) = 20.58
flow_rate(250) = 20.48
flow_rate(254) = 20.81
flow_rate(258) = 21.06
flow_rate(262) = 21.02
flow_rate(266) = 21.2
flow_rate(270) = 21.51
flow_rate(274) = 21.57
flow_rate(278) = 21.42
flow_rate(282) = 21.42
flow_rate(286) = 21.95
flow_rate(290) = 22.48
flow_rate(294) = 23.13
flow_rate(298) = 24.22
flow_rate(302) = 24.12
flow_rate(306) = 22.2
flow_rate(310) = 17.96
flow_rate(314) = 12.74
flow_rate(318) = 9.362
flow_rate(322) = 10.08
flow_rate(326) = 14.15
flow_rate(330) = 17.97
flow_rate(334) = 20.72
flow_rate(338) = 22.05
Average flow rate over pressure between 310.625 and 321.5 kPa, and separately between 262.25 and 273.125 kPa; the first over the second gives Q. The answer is 0.55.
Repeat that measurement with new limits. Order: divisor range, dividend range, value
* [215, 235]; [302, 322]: 0.75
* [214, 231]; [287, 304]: 1.11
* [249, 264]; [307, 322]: 0.65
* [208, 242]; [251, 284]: 1.02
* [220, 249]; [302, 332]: 0.74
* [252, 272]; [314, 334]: 0.65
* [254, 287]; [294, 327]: 0.81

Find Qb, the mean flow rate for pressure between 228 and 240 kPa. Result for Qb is 21.4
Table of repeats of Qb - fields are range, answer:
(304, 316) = 17.6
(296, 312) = 22.1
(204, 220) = 18.3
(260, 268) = 21.1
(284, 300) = 22.9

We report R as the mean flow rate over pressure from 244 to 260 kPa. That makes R 20.7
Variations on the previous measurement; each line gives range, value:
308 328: 12.9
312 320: 11.1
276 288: 21.6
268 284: 21.5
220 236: 21.3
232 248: 21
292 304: 23.8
